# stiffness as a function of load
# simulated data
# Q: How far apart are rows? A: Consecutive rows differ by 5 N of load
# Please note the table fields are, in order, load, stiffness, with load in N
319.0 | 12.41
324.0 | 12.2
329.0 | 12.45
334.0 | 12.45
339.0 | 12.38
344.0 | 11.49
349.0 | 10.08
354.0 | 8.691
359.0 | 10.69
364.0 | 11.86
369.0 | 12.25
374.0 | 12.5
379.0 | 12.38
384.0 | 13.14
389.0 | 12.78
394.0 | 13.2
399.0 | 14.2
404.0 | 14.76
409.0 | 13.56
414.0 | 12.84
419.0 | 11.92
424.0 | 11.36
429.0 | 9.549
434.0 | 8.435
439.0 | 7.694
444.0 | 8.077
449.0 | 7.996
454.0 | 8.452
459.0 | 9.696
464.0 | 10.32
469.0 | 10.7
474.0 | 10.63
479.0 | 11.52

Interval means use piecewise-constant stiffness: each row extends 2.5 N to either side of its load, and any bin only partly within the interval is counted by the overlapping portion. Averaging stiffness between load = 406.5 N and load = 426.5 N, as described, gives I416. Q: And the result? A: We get 12.4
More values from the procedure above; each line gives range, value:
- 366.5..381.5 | 12.4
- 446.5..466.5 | 9.12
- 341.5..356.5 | 10.1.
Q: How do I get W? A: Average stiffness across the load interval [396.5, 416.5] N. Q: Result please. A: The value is 13.8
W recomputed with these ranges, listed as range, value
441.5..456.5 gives 8.18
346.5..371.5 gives 10.7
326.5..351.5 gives 11.8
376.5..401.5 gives 13.1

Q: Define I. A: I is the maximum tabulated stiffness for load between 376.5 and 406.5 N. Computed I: 14.76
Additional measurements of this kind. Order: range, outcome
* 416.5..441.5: 11.92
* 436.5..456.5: 8.452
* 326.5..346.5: 12.45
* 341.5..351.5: 11.49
